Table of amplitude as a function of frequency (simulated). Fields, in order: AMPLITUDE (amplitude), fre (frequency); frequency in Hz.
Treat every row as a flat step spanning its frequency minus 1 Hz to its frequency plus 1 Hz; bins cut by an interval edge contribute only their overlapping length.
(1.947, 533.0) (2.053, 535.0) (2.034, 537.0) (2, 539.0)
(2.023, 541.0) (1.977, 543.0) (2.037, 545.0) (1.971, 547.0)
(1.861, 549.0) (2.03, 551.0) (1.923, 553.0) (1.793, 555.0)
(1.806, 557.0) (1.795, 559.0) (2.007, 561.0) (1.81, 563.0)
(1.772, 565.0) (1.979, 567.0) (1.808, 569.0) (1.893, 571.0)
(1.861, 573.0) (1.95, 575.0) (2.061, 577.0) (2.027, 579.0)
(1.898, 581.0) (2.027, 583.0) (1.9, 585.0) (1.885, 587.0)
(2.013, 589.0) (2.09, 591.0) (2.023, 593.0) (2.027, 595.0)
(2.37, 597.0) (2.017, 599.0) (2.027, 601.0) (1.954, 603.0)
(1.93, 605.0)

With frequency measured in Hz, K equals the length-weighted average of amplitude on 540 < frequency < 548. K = 2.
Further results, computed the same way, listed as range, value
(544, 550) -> 1.96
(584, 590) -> 1.93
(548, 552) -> 1.95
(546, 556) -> 1.92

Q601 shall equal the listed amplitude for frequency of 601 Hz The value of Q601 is 2.027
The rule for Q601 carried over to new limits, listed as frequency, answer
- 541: 2.023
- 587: 1.885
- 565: 1.772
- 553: 1.923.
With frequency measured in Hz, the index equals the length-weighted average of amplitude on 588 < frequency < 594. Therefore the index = 2.04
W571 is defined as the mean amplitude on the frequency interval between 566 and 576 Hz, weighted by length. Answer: 1.9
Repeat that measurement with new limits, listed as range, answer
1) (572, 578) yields 1.96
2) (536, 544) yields 2.01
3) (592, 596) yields 2.03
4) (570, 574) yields 1.88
